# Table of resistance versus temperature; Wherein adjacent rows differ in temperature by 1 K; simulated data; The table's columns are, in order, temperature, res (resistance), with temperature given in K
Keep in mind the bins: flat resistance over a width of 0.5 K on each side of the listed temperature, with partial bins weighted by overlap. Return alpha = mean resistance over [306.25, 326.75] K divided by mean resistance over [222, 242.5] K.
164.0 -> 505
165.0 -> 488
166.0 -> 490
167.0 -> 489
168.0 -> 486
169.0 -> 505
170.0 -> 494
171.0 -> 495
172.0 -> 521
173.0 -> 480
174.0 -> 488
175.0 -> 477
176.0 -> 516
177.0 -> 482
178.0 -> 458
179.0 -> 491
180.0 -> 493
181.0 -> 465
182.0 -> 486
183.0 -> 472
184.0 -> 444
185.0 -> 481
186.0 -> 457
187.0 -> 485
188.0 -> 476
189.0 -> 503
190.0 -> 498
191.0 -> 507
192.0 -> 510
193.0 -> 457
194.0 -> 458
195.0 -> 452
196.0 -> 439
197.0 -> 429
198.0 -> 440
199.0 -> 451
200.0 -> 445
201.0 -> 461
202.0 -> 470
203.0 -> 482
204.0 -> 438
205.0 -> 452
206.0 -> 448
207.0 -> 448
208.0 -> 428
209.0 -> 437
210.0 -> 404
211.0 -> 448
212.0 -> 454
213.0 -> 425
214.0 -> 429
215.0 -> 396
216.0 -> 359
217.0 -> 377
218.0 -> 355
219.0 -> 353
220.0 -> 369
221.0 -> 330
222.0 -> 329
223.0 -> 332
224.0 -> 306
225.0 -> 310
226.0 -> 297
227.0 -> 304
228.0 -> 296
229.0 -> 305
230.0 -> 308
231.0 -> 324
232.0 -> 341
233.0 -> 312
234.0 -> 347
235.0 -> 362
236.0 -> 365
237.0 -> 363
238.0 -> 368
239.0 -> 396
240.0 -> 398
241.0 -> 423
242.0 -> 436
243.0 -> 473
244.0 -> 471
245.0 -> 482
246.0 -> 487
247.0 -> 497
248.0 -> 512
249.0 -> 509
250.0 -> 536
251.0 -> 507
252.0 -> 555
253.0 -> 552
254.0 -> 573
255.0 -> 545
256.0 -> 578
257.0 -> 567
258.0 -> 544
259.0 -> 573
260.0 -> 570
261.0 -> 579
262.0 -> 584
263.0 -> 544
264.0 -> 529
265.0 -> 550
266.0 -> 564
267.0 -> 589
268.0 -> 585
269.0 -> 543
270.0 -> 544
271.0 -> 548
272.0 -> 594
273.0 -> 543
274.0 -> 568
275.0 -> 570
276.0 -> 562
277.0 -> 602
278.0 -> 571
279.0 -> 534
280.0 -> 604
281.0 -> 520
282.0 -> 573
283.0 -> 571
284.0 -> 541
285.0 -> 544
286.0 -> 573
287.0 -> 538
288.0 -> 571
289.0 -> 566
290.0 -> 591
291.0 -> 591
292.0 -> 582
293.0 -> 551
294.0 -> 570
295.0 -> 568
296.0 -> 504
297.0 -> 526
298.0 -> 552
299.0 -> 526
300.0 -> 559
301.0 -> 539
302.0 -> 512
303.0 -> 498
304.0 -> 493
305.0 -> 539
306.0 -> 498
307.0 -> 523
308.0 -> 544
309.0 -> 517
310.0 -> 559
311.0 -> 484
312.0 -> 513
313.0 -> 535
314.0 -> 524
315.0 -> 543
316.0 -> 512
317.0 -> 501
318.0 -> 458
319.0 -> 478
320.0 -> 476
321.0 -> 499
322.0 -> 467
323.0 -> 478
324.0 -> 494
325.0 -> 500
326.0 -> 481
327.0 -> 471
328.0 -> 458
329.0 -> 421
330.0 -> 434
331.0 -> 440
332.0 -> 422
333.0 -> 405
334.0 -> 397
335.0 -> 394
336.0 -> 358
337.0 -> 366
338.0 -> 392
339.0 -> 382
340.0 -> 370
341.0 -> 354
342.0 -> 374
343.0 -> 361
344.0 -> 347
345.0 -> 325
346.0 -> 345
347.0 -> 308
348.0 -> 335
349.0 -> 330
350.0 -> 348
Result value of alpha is 1.46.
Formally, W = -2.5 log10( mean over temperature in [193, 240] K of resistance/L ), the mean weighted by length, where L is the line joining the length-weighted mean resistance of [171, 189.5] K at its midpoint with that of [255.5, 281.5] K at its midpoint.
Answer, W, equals 0.30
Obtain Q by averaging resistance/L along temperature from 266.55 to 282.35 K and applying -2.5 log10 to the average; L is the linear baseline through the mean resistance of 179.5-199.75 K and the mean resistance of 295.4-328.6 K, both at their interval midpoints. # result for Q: -0.14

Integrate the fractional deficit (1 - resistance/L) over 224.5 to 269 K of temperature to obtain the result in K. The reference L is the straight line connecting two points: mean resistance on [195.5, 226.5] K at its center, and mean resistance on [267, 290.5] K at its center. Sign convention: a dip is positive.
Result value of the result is 2.77 K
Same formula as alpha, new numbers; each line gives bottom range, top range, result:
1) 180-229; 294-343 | 1.13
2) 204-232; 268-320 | 1.46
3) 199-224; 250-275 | 1.36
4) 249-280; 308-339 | 0.83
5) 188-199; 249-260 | 1.18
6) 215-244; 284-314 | 1.52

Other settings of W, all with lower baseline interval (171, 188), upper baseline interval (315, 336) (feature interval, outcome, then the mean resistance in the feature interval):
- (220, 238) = 0.400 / 328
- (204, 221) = 0.163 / 410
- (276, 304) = -0.191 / 554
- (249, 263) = -0.184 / 556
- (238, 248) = 0.050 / 450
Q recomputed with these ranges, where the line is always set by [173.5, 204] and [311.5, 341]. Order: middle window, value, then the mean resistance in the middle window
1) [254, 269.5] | -0.22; 563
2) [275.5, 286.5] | -0.22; 563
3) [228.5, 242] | 0.29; 358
